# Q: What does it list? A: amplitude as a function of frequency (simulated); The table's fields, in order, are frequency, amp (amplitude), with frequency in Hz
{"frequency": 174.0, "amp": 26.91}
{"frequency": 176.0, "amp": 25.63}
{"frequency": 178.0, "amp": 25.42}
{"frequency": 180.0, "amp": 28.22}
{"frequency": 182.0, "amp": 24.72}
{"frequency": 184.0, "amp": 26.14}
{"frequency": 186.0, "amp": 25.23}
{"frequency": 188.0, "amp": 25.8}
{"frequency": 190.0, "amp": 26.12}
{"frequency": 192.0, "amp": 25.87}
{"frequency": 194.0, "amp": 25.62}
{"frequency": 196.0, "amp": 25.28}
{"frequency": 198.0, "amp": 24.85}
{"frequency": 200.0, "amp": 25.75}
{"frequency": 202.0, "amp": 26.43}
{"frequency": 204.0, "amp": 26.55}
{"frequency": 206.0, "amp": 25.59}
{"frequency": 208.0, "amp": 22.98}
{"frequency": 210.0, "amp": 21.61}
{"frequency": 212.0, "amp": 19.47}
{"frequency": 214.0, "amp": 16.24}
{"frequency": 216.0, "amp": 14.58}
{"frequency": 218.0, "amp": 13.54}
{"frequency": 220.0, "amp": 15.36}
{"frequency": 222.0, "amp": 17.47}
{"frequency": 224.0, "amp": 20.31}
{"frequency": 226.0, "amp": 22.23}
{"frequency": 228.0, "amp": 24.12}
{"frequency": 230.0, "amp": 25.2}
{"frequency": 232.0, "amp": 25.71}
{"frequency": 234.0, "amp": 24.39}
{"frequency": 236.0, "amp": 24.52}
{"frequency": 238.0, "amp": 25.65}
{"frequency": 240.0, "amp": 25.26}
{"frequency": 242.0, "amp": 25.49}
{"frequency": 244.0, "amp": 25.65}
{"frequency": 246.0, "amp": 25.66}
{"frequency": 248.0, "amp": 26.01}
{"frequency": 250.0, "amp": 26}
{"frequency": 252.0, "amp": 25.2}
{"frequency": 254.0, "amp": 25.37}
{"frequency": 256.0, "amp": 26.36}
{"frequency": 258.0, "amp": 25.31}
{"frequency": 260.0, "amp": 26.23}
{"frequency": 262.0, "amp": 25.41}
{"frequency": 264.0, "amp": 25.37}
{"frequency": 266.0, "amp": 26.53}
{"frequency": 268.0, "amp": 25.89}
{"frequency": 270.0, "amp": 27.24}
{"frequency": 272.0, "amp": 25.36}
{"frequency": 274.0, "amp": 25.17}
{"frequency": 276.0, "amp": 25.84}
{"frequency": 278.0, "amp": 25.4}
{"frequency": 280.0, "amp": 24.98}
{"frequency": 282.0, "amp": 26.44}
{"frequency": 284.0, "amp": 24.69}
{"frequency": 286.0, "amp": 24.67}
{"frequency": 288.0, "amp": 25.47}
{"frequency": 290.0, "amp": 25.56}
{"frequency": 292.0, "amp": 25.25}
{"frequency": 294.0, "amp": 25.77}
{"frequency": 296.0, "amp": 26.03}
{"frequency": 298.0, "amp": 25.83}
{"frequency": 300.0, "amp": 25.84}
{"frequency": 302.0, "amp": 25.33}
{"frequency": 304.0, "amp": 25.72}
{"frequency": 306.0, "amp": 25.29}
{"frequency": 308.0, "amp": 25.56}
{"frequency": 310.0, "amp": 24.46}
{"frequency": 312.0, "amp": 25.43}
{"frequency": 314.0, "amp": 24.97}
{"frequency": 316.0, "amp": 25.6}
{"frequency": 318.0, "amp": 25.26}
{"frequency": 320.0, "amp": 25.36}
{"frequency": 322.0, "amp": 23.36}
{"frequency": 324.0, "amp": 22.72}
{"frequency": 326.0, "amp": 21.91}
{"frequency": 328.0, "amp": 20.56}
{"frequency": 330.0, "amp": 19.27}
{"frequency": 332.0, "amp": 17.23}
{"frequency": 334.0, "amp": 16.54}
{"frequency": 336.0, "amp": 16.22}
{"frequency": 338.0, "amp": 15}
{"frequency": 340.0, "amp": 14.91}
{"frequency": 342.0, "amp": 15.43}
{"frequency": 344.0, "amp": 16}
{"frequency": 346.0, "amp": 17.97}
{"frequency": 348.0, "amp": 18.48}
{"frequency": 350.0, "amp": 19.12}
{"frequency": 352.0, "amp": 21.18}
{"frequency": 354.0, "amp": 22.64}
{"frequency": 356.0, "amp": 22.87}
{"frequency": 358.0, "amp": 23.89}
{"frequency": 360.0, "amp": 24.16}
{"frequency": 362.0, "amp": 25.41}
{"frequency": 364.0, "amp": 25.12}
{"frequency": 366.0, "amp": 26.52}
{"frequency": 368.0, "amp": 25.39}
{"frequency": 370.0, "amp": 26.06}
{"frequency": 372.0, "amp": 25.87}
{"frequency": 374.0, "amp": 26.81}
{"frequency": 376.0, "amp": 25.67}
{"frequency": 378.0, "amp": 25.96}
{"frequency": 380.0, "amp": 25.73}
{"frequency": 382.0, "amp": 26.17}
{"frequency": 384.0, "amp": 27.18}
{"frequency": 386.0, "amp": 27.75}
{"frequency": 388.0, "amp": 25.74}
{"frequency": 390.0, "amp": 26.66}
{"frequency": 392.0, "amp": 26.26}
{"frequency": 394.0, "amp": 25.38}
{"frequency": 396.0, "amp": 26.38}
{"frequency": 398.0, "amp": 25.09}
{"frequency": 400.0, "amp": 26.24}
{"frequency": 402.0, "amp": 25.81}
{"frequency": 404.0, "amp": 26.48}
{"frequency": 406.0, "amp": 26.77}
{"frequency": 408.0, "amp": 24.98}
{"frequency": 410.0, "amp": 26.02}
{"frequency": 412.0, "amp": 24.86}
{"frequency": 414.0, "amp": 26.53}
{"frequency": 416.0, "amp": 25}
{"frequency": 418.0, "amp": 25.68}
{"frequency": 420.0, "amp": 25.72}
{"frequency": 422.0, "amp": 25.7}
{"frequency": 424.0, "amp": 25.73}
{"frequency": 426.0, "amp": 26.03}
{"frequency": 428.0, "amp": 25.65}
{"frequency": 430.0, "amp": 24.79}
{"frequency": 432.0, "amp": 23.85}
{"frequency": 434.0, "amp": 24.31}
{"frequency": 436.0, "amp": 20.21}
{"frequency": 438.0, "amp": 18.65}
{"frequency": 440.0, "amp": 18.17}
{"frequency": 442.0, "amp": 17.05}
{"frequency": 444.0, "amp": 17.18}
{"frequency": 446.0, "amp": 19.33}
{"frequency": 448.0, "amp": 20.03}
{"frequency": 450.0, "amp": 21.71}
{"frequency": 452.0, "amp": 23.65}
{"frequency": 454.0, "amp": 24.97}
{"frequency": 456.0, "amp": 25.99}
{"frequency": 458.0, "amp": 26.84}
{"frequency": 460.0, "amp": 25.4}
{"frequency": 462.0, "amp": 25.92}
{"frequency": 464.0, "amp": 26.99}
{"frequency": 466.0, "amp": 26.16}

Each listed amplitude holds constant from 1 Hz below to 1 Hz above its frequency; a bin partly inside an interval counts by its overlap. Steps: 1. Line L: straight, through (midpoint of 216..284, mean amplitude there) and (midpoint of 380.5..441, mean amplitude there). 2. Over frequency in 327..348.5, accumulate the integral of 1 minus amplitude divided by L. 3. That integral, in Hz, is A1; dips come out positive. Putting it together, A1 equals 6.7 Hz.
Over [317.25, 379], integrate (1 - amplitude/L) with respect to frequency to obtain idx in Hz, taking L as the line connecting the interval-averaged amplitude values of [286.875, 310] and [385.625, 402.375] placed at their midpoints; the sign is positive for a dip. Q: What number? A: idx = 9.9 Hz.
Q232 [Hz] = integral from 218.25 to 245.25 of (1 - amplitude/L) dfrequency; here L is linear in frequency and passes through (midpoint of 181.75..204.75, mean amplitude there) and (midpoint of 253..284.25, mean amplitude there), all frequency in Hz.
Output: 2.9 Hz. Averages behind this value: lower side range 25.7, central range 22.9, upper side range 25.7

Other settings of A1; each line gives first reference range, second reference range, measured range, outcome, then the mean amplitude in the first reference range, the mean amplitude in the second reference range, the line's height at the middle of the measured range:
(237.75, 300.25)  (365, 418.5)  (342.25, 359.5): 3.82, 25.7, 26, 25.9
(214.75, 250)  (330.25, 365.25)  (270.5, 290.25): -3.83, 22.5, 19.6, 21.3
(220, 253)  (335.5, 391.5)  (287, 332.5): -1.78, 24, 22.9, 23.4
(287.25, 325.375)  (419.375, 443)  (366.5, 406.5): -4.09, 25.2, 22.9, 23.7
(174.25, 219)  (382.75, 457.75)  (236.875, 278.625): -3.19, 23.8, 24.3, 23.9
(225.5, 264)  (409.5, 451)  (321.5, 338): 3.33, 25.3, 22.9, 24.2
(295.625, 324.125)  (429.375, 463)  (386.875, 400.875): -1.58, 25.2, 22.2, 23.3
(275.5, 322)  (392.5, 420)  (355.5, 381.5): 0.24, 25.4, 25.8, 25.6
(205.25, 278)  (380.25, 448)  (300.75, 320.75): -1.16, 23.6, 24.4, 23.9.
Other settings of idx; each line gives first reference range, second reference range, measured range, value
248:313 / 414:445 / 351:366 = 0.28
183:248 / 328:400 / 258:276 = -2.13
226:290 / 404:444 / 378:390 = -1.10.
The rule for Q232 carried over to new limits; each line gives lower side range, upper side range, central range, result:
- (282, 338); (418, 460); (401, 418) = -2.0 Hz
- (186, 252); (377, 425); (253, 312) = -3.2 Hz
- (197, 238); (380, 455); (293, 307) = -1.7 Hz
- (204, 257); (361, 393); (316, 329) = 0.8 Hz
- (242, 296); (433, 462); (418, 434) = -2.2 Hz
